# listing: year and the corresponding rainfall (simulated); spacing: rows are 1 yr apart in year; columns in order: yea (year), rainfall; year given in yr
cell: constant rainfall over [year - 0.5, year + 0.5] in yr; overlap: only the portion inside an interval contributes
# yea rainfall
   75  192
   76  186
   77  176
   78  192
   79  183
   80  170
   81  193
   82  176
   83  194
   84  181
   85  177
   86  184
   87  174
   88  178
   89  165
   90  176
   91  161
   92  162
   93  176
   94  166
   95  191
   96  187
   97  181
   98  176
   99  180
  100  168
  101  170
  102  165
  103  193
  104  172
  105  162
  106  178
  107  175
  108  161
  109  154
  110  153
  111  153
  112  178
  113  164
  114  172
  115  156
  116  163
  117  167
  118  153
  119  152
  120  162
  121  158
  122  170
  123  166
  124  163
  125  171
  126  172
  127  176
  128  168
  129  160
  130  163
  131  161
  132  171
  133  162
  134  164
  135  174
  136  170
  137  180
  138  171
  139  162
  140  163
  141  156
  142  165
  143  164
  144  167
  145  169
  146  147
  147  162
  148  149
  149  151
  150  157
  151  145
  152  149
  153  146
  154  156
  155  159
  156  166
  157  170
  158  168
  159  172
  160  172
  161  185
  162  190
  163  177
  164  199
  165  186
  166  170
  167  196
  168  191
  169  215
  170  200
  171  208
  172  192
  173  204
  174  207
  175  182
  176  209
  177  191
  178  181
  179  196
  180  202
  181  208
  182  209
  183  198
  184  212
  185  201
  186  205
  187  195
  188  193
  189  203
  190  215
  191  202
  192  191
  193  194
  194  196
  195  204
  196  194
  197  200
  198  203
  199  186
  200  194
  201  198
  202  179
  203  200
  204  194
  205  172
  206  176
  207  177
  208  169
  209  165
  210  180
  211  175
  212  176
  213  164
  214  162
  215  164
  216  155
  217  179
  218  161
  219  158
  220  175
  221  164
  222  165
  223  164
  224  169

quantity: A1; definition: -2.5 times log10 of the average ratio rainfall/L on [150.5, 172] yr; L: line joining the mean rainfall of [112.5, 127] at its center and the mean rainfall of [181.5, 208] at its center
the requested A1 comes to 0.024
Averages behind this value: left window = 164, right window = 195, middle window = 177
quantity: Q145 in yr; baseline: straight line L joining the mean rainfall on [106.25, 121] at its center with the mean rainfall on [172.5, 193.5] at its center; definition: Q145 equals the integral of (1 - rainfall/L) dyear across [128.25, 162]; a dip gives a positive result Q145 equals 2.9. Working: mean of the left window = 162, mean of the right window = 200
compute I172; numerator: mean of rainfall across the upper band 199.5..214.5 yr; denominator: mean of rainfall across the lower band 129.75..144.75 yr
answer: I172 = 1.07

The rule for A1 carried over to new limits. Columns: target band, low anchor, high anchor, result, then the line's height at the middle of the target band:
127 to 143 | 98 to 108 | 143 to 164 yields 0.01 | 167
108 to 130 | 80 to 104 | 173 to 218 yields 0.11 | 180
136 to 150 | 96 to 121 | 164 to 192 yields 0.13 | 183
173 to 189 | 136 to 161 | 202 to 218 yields -0.19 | 168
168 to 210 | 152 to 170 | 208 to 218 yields -0.13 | 173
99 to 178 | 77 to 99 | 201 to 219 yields 0.03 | 176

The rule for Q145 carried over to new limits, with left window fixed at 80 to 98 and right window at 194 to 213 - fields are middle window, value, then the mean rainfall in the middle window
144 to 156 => 1.78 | 155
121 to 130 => 0.63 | 167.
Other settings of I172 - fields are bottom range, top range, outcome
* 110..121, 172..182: 1.23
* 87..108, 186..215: 1.08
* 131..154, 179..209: 1.21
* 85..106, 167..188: 1.15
